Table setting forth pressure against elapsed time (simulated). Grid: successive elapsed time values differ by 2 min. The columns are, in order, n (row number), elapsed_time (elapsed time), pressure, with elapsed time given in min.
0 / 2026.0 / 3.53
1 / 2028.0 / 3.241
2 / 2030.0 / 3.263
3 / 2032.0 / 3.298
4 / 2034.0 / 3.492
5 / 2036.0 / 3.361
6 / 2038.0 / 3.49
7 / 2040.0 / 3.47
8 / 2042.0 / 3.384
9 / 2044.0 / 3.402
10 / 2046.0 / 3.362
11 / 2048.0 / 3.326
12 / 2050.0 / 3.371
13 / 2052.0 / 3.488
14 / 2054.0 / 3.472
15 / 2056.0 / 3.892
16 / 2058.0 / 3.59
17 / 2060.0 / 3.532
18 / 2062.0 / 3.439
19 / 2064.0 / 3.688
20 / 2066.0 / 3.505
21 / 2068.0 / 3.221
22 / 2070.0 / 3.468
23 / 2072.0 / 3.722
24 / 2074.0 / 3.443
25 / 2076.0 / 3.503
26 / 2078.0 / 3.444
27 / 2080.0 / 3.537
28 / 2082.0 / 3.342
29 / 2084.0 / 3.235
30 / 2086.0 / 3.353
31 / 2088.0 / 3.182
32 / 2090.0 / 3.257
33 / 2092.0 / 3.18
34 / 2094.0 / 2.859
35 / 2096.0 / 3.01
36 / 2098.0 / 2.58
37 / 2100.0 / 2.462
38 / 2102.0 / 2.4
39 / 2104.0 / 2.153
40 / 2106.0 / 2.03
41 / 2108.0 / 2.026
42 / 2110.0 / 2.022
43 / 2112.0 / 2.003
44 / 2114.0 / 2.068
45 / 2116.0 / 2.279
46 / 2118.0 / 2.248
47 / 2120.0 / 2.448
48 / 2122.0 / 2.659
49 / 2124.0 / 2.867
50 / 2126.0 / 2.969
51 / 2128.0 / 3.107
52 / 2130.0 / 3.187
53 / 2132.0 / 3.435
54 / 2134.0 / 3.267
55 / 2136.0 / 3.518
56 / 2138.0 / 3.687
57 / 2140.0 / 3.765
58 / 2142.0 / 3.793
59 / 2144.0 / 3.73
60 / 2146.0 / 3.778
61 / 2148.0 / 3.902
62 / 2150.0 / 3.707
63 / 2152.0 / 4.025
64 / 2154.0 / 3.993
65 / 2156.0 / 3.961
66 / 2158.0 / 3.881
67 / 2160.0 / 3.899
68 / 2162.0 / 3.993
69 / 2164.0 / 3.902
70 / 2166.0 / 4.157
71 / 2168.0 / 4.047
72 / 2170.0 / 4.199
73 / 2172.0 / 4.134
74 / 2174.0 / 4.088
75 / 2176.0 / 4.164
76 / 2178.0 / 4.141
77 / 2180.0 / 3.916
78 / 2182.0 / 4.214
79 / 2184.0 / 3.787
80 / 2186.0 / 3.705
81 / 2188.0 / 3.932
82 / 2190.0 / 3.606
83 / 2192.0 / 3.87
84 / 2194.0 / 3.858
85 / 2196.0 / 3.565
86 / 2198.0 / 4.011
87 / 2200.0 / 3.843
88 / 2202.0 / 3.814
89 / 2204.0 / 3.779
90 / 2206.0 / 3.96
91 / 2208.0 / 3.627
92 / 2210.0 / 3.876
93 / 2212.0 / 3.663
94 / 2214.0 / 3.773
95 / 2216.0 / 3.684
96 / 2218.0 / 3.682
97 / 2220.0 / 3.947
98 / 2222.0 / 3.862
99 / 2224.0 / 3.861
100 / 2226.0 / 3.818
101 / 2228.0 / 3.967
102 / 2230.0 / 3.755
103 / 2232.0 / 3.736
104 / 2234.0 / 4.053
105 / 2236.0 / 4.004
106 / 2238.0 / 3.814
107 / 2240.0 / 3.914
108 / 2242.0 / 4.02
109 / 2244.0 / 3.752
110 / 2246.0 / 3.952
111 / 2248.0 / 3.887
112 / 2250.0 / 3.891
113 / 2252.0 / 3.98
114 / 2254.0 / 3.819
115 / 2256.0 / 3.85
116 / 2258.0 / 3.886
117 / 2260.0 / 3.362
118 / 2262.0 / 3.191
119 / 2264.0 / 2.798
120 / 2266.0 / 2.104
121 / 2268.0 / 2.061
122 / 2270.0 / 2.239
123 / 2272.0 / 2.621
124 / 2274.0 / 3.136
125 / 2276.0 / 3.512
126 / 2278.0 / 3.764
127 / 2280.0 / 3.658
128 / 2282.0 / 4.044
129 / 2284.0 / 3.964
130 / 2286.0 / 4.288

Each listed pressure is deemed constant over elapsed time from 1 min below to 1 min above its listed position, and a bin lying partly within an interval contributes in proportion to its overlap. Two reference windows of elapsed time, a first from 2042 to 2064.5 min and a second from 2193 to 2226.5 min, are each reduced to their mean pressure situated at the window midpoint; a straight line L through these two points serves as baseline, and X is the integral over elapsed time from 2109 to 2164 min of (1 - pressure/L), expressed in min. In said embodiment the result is 5.8 min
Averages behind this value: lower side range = 3.5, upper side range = 3.8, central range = 3.28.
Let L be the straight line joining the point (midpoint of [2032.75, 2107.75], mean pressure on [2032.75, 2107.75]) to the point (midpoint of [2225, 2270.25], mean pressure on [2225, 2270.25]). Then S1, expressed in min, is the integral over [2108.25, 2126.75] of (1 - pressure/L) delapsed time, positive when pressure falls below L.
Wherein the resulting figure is 5.35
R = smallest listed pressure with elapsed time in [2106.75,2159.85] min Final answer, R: 2.003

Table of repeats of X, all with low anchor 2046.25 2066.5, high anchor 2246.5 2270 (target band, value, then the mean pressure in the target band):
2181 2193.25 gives -1.7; 3.85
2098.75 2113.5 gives 5.6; 2.16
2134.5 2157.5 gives -2.4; 3.8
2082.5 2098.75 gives 1.8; 3.1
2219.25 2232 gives -1.9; 3.86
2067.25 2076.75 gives 0.1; 3.48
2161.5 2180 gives -3.7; 4.08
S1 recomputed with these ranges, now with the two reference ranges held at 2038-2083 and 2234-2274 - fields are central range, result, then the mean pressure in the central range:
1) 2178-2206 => -3.3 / 3.85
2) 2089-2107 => 4.2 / 2.66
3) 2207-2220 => -1.1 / 3.74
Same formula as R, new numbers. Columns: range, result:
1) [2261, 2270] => 2.061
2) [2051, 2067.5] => 3.439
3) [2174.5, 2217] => 3.565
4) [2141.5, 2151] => 3.707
